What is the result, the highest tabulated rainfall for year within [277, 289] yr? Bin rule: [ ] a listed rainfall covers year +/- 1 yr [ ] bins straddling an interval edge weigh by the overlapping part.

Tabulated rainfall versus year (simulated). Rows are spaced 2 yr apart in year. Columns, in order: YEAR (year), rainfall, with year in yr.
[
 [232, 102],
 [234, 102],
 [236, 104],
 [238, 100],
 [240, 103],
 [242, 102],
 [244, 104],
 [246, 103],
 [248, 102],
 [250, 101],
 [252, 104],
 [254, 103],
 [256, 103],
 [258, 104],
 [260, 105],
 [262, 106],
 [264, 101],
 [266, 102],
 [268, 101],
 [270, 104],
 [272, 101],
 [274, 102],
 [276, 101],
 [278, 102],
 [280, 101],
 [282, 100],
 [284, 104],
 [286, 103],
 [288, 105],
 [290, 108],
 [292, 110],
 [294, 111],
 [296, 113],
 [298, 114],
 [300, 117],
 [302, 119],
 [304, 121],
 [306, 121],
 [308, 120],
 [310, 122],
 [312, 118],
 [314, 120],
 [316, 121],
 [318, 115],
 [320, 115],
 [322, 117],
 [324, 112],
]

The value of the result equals 105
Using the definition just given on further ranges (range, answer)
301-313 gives 122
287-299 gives 114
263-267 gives 102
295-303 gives 119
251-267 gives 106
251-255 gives 104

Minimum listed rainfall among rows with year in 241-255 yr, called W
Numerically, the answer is 101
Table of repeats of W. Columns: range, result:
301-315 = 118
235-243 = 100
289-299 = 108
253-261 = 103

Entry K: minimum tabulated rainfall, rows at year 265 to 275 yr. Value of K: 101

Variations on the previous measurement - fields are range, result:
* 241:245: 102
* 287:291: 105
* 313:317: 120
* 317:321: 115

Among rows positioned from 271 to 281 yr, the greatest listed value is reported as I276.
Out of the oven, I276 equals 102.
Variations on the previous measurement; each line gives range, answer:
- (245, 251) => 103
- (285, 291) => 108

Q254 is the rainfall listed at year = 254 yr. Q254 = 103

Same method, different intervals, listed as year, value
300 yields 117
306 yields 121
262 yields 106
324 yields 112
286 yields 103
